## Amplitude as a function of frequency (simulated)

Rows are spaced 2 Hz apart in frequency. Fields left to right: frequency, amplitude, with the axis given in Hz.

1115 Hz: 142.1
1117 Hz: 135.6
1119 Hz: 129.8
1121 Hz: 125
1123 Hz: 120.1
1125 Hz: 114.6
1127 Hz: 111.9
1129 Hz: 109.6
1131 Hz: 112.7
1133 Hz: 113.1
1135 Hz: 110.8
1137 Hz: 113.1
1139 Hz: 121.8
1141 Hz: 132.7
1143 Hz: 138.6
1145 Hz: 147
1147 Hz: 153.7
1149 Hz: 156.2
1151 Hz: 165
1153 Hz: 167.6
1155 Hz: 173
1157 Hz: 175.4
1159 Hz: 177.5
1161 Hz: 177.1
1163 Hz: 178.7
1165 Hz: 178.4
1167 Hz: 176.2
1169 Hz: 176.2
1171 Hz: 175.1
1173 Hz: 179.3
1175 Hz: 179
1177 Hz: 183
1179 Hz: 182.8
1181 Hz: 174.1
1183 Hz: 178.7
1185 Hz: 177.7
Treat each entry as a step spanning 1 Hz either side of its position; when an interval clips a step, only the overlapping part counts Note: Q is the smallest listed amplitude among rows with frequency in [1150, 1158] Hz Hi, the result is 165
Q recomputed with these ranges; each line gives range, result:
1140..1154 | 132.7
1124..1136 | 109.6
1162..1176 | 175.1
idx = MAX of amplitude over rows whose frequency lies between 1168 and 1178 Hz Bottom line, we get 183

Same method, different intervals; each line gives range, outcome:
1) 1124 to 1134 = 114.6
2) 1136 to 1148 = 153.7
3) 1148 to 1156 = 173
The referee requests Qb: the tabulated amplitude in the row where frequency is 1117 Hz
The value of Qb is 135.6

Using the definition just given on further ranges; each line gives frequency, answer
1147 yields 153.7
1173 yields 179.3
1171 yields 175.1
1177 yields 183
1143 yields 138.6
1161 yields 177.1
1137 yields 113.1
